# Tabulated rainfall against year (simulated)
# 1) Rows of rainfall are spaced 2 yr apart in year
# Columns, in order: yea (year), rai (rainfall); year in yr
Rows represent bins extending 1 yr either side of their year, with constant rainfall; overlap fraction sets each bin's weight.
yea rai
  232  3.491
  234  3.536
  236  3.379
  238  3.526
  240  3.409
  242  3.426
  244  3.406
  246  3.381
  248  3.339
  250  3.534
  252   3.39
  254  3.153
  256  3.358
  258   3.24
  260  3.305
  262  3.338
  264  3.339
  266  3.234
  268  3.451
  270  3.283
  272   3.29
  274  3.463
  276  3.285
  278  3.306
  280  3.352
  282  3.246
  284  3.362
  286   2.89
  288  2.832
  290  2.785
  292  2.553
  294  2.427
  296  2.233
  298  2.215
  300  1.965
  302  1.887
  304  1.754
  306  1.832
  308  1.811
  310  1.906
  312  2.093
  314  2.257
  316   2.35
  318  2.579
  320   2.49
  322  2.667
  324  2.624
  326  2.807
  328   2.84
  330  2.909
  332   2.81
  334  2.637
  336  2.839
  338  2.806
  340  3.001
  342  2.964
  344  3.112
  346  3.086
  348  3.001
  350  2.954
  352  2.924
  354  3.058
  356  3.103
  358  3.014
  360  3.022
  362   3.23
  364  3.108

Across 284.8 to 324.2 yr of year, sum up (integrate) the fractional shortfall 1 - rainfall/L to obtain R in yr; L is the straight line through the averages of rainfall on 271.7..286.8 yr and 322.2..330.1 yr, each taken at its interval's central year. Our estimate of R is 9.1 yr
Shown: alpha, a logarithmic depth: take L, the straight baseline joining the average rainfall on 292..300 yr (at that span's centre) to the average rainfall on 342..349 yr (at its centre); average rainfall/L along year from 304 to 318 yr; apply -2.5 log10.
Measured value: 0.22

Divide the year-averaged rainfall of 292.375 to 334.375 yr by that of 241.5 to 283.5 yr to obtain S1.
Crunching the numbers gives 0.70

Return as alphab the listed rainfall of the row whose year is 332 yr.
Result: 2.81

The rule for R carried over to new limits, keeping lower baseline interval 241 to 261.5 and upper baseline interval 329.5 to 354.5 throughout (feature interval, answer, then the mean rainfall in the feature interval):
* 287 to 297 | 1.9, 2.57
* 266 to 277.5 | -0.3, 3.34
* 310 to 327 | 3.3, 2.45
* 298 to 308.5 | 4.1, 1.89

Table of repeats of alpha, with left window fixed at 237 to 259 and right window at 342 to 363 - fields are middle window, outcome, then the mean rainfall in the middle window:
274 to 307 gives 0.22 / 2.65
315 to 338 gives 0.16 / 2.69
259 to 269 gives 0.00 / 3.33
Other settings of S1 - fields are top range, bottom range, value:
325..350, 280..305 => 1.14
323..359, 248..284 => 0.88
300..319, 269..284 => 0.62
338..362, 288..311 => 1.40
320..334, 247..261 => 0.82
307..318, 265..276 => 0.64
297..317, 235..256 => 0.59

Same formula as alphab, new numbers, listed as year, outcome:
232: 3.491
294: 2.427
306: 1.832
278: 3.306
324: 2.624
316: 2.35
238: 3.526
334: 2.637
